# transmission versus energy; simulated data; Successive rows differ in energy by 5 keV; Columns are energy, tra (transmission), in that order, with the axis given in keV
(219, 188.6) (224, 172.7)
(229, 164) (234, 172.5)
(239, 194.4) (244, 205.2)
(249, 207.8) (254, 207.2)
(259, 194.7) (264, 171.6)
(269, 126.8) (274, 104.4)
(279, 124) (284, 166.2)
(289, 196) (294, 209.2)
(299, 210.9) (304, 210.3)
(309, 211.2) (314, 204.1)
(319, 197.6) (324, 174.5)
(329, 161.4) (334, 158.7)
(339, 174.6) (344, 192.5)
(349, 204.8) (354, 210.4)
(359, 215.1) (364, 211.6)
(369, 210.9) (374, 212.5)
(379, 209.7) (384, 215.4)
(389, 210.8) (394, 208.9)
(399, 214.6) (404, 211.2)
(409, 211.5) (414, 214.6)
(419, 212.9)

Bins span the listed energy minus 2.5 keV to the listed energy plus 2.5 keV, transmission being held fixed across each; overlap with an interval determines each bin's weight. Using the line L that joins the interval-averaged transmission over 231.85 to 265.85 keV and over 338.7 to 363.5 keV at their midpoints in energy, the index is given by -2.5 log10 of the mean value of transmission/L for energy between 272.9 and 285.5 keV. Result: 0.43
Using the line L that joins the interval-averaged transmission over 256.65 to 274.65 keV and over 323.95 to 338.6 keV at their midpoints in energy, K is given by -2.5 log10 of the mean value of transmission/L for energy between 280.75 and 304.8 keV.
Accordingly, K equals -0.228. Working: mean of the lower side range 154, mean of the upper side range 165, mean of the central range 195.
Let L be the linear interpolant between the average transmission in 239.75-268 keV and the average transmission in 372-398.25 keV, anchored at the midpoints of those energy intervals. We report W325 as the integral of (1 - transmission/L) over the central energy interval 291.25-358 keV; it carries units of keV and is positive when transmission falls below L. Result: 2.9 keV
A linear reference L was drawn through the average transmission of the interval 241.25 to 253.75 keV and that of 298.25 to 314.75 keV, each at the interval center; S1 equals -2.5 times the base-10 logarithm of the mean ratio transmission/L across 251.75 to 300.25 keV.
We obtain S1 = 0.22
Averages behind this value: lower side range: 206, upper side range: 209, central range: 170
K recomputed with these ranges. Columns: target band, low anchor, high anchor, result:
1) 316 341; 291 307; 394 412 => 0.206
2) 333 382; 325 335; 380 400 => -0.092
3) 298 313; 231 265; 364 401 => -0.045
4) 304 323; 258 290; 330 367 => -0.168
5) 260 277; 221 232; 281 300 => 0.303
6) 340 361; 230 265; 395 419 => 0.013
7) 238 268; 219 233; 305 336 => -0.101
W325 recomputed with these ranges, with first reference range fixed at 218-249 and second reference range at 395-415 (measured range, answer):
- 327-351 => 2.8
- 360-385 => -0.6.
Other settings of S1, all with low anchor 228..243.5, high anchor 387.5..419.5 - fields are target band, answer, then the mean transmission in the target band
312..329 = 0.06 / 187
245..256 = -0.13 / 207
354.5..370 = -0.04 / 212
